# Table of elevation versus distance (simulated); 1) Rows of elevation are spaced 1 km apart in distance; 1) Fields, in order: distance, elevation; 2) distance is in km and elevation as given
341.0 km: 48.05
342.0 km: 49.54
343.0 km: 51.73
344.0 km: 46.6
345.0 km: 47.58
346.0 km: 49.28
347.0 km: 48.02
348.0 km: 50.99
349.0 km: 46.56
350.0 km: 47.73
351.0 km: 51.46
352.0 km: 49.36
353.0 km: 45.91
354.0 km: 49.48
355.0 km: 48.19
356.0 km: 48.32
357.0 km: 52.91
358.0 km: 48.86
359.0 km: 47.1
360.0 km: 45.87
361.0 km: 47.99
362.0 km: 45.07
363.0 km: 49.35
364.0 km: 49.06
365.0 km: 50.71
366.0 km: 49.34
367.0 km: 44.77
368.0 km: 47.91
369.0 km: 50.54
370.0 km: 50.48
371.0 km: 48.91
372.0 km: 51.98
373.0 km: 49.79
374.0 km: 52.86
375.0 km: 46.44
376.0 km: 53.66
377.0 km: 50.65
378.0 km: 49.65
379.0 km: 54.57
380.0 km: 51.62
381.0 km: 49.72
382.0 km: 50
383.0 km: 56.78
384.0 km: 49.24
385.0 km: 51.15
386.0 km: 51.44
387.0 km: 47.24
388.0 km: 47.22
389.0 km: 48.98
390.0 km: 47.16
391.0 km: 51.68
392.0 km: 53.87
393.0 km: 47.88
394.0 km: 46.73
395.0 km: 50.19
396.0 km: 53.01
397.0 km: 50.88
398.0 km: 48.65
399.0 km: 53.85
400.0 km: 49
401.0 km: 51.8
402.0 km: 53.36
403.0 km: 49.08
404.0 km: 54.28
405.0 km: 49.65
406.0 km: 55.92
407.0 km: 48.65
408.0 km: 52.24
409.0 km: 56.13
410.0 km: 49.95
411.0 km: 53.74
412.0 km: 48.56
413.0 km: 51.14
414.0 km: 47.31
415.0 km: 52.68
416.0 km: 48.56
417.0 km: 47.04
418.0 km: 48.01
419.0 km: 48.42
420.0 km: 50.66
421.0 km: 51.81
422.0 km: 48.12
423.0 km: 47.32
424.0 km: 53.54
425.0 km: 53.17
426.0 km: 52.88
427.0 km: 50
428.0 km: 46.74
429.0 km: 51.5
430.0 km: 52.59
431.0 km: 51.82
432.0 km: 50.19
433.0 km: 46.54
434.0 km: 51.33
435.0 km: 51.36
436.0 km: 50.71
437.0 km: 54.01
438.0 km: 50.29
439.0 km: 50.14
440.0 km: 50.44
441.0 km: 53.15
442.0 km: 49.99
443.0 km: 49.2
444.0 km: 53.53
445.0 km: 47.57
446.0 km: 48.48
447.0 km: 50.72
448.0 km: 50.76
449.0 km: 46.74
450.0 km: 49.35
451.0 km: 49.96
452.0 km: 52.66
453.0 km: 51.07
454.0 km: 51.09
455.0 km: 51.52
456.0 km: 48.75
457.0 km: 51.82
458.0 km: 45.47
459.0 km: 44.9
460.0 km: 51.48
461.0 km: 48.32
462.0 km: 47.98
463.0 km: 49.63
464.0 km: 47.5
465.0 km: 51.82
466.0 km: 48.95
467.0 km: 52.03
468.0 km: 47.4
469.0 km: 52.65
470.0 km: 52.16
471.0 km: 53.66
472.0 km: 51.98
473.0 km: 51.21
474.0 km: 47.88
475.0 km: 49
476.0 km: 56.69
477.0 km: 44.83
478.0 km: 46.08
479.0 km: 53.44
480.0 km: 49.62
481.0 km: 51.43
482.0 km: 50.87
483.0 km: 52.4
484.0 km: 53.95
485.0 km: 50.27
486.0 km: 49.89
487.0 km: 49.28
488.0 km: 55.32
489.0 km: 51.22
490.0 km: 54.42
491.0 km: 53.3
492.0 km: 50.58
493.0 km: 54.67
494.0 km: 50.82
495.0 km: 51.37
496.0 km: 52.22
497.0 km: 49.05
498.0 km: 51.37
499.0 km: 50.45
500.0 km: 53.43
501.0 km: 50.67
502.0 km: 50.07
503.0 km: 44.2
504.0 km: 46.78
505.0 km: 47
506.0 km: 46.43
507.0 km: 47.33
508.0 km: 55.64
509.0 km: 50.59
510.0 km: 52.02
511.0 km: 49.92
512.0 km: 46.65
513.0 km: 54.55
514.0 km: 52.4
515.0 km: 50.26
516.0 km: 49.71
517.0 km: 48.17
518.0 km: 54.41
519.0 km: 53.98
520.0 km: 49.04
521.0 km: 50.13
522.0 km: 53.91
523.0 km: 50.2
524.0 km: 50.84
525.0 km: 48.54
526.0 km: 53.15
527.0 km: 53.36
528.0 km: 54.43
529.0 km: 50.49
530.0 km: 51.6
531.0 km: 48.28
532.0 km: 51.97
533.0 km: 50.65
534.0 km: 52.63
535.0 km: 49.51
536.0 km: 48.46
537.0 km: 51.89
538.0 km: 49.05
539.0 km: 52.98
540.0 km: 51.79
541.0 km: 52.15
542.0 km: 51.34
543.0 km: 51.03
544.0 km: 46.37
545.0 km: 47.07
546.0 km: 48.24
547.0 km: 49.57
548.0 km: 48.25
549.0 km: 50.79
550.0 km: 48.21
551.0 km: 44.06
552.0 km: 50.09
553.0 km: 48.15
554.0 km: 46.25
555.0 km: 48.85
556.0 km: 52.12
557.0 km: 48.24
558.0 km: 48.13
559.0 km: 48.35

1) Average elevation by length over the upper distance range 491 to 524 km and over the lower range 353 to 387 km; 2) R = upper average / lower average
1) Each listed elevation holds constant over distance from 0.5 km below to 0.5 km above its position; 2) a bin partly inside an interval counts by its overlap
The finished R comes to 1.0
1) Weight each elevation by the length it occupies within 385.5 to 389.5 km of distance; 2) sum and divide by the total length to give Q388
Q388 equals 48.7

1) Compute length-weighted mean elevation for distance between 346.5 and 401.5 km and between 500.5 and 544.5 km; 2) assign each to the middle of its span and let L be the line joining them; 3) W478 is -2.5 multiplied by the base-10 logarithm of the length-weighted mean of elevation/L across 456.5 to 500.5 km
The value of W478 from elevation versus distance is -0.01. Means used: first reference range 49.7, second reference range 50.6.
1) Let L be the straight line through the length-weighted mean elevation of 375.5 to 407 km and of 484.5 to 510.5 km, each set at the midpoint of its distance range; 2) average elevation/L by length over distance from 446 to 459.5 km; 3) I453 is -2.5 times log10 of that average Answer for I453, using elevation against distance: 0.03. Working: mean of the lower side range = 50.9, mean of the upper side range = 50.7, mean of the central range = 49.6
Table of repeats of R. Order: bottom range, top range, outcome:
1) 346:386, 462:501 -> 1.03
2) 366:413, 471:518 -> 1.00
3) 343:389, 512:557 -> 1.02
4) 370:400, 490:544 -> 1.01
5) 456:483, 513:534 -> 1.03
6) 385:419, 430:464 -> 0.99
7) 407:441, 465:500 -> 1.01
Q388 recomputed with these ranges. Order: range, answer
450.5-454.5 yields 51.2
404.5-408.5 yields 51.6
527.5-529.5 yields 52.5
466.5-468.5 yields 49.7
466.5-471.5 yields 51.6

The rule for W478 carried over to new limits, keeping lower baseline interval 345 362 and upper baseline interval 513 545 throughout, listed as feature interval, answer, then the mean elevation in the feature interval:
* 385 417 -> -0.03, 50.6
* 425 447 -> -0.02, 50.7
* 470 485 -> -0.01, 51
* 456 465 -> 0.03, 48.6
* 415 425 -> 0.00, 49.6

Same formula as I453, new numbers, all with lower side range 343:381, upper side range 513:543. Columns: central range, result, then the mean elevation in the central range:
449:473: 0.01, 50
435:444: -0.02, 51.2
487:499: -0.02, 52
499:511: 0.03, 49.5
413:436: 0.00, 50.1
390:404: -0.02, 50.8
